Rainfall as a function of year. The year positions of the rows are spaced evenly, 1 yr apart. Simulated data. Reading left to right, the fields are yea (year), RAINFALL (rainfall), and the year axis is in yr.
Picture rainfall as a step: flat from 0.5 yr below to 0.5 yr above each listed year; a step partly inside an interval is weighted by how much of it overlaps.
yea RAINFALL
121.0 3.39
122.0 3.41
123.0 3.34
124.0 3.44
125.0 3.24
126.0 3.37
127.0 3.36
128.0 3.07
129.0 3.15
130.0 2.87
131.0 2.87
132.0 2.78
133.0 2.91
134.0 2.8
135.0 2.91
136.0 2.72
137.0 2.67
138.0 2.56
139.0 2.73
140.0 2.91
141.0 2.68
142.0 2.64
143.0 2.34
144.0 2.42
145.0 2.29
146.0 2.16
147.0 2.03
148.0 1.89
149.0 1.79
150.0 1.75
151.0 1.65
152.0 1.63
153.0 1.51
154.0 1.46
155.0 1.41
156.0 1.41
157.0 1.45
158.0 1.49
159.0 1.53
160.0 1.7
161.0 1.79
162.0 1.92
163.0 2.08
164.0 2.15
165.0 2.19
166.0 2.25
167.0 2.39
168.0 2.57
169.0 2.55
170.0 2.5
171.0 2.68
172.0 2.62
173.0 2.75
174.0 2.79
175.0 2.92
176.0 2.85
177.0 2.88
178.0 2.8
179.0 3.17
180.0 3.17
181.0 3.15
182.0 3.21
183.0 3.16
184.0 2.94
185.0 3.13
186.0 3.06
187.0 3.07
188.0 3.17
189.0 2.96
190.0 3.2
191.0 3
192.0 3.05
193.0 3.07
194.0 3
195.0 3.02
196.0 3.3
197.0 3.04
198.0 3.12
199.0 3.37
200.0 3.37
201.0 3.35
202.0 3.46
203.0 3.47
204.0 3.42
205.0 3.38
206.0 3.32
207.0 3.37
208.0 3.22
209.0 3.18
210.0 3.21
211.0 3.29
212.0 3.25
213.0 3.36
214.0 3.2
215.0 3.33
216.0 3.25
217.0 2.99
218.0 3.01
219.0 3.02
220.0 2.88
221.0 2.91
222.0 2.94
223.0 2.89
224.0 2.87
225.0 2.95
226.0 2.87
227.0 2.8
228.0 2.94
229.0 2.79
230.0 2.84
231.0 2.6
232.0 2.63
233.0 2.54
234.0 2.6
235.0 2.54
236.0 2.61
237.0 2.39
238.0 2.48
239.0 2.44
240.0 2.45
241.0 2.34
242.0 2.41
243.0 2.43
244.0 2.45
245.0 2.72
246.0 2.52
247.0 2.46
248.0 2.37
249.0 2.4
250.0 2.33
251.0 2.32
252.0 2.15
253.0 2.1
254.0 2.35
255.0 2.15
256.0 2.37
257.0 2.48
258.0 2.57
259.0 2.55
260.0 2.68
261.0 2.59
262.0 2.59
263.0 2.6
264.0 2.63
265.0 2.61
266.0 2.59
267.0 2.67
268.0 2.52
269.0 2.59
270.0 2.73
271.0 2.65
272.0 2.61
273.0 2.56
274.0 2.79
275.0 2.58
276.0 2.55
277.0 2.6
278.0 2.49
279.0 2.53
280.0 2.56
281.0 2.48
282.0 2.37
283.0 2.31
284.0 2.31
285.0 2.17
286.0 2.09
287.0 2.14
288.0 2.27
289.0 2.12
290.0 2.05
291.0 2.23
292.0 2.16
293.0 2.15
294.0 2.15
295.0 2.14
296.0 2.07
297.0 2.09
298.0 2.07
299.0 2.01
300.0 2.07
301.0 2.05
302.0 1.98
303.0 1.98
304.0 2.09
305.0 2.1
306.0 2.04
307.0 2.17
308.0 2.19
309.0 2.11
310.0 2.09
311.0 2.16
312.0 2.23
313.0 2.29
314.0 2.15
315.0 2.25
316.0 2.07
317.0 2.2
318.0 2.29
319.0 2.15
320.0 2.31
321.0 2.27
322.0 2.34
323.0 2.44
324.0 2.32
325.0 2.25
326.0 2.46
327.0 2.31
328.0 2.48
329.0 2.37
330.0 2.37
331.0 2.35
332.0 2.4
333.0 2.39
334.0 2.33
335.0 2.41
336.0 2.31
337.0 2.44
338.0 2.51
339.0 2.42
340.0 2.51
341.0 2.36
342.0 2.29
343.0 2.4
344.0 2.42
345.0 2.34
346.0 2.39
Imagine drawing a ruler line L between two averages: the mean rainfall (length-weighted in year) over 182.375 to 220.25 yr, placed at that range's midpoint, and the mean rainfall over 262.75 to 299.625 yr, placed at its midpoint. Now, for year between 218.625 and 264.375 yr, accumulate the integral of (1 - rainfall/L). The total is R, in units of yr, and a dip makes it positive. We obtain 3.4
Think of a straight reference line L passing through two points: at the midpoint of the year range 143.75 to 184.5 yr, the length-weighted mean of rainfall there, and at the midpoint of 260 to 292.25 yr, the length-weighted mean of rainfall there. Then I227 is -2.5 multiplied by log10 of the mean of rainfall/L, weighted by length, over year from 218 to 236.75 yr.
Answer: -0.17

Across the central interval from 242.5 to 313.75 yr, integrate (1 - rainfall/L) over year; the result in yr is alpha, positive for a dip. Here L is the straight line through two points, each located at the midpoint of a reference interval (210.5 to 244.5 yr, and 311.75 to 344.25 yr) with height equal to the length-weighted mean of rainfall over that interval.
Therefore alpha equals 6.3 yr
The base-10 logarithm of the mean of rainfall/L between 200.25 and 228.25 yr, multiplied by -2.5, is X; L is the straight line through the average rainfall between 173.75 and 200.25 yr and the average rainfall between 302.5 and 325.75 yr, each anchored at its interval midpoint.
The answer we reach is -0.09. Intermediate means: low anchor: 3.07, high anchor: 2.2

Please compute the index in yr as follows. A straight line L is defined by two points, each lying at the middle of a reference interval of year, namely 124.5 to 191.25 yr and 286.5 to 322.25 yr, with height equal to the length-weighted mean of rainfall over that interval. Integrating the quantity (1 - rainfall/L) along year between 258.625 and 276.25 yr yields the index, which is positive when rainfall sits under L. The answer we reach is -3.0 yr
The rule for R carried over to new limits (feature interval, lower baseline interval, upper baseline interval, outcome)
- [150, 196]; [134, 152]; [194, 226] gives 4.2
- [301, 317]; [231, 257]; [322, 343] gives 1.8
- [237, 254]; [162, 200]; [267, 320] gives 0.9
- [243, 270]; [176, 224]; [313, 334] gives 2.7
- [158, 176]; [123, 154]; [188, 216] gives 3.5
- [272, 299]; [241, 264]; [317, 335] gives 1.0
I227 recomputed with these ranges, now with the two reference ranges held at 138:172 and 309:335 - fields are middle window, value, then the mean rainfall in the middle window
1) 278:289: -0.04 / 2.32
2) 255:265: -0.15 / 2.54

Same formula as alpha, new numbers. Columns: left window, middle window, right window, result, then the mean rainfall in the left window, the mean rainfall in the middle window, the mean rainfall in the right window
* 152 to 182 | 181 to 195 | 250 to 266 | -4.6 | 2.28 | 3.08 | 2.45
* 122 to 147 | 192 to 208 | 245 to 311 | -4.0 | 2.84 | 3.26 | 2.34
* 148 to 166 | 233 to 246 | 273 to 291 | -2.0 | 1.72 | 2.49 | 2.38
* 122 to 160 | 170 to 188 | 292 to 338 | -4.4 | 2.42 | 2.95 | 2.22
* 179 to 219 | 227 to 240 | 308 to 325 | 1.3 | 3.19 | 2.62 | 2.23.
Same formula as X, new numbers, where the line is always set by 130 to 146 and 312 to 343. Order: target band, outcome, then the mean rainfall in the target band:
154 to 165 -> 0.472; 1.7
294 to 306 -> 0.157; 2.06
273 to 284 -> -0.042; 2.52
